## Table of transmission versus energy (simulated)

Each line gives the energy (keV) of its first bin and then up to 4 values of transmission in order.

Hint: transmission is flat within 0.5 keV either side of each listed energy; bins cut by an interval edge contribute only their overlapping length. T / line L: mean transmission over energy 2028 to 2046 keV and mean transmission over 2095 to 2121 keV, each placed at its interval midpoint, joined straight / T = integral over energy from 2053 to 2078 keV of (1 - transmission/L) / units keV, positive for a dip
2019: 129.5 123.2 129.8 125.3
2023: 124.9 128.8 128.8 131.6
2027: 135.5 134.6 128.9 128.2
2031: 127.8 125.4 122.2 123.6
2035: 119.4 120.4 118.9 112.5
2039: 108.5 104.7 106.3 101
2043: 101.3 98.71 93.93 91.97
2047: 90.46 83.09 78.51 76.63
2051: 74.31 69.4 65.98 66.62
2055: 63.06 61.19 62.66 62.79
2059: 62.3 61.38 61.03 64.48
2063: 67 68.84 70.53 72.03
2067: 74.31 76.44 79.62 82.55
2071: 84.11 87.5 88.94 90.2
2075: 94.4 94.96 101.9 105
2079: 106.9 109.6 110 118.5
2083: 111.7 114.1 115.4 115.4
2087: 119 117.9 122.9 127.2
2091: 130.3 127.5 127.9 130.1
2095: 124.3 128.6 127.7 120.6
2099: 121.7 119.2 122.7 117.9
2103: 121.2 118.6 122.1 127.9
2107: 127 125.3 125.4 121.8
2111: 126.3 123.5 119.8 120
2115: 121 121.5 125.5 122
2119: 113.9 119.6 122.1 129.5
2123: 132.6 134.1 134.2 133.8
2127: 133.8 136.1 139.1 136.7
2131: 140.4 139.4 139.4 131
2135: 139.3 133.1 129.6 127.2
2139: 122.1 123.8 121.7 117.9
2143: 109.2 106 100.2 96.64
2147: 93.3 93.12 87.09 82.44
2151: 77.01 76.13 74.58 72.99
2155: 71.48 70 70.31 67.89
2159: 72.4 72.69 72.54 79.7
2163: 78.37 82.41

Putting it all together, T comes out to 8.98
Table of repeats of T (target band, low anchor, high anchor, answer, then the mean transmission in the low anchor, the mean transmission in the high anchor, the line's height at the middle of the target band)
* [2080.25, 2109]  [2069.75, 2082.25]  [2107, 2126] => -3.1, 97.9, 125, 110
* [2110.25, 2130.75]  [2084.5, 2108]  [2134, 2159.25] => -3.0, 123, 98.3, 111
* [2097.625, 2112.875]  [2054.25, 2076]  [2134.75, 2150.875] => -5.0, 73.5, 110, 92.5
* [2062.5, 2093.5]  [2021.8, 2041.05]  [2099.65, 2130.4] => 6.0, 123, 126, 125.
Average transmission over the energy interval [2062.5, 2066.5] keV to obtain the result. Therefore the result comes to 69.6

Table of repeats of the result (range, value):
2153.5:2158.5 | 70.5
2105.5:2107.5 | 127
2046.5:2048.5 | 86.8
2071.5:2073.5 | 88.2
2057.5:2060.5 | 62.2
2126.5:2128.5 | 135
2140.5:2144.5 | 114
